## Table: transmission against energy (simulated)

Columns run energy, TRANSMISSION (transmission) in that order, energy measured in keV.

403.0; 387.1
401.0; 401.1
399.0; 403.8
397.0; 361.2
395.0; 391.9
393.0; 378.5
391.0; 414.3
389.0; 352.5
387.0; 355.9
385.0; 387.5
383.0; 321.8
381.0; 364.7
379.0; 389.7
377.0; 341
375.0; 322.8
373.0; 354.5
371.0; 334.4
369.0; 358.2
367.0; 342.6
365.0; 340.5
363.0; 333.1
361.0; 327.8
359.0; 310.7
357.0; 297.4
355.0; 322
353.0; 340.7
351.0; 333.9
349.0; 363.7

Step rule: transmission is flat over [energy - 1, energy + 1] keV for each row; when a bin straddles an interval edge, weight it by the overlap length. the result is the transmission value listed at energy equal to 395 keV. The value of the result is 391.9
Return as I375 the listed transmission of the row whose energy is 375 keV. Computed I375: 322.8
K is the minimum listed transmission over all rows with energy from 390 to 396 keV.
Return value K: 378.5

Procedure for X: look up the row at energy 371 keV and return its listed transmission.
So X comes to 334.4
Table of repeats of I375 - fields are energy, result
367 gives 342.6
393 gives 378.5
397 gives 361.2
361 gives 327.8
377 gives 341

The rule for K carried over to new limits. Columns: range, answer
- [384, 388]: 355.9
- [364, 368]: 340.5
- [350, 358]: 297.4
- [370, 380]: 322.8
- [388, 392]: 352.5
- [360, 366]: 327.8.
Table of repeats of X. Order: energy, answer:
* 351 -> 333.9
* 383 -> 321.8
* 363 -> 333.1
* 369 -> 358.2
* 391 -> 414.3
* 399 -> 403.8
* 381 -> 364.7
